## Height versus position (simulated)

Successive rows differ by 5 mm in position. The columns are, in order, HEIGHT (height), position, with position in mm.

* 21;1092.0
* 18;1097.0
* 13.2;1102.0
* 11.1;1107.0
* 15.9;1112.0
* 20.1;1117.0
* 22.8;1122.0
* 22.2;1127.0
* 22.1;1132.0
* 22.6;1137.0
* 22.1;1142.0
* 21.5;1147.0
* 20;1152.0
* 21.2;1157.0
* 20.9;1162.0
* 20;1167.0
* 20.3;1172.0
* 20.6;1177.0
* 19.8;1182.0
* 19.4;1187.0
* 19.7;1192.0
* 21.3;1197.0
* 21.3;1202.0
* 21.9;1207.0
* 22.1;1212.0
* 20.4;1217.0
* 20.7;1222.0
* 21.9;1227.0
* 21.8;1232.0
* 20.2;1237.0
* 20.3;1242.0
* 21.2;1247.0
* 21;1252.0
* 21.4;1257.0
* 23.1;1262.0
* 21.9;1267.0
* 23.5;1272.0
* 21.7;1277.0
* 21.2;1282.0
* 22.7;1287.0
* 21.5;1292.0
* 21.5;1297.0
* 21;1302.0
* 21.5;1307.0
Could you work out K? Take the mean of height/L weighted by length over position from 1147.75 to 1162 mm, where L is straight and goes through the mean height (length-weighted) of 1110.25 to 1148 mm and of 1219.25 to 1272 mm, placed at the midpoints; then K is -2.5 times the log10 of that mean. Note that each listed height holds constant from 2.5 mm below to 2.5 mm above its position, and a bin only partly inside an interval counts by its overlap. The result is 0.028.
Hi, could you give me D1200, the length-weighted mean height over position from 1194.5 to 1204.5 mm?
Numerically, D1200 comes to 21.3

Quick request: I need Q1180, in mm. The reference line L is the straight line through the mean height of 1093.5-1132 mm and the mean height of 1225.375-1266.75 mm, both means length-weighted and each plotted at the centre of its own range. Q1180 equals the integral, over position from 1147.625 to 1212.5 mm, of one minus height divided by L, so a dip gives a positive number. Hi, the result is -3.1 mm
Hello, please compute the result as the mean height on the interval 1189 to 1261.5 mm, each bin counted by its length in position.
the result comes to 21.1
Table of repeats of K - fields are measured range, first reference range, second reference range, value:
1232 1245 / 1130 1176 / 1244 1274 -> 0.06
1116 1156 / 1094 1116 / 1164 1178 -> -0.24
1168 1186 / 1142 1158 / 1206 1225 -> 0.05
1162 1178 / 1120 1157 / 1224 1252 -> 0.06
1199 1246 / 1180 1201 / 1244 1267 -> -0.02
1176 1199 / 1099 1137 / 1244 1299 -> 0.00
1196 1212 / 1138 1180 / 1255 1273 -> 0.00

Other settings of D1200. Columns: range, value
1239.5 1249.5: 20.8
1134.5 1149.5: 22.1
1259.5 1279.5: 22.6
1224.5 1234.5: 21.9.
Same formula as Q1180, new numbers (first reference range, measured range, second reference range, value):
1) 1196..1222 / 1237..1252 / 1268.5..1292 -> 0.7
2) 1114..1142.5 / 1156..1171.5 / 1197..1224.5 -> 0.7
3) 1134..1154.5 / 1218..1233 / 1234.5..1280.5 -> 0.2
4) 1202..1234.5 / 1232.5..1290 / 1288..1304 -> -0.5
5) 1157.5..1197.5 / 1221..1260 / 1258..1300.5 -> 0.5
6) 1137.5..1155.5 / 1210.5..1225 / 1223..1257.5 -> 0.1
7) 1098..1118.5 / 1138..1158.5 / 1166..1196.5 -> -4.1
